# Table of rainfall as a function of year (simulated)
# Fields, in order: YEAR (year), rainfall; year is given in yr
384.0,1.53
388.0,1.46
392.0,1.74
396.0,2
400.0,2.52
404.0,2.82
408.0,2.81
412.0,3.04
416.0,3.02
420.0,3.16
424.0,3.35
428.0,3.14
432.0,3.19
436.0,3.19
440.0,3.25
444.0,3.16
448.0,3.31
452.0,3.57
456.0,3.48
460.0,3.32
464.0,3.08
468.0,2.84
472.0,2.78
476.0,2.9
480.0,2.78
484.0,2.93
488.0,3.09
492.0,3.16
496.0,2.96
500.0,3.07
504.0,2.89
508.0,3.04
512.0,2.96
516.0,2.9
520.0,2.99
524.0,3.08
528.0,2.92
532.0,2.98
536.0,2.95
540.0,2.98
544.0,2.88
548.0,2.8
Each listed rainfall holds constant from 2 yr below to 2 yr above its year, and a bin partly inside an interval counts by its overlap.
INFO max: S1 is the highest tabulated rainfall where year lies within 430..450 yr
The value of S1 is 3.31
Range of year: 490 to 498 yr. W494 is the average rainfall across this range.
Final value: 3.06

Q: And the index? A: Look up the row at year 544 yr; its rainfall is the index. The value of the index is 2.88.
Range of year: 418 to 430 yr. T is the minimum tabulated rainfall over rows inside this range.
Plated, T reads 3.14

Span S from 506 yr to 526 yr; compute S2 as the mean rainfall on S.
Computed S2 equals 2.99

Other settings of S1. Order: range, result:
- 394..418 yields 3.04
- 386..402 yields 2.52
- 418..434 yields 3.35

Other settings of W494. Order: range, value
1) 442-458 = 3.38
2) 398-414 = 2.8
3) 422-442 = 3.22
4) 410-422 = 3.07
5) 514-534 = 2.97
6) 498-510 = 3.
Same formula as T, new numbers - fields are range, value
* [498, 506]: 2.89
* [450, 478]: 2.78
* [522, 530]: 2.92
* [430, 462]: 3.16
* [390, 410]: 1.74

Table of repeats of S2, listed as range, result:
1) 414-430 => 3.17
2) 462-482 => 2.88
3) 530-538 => 2.96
